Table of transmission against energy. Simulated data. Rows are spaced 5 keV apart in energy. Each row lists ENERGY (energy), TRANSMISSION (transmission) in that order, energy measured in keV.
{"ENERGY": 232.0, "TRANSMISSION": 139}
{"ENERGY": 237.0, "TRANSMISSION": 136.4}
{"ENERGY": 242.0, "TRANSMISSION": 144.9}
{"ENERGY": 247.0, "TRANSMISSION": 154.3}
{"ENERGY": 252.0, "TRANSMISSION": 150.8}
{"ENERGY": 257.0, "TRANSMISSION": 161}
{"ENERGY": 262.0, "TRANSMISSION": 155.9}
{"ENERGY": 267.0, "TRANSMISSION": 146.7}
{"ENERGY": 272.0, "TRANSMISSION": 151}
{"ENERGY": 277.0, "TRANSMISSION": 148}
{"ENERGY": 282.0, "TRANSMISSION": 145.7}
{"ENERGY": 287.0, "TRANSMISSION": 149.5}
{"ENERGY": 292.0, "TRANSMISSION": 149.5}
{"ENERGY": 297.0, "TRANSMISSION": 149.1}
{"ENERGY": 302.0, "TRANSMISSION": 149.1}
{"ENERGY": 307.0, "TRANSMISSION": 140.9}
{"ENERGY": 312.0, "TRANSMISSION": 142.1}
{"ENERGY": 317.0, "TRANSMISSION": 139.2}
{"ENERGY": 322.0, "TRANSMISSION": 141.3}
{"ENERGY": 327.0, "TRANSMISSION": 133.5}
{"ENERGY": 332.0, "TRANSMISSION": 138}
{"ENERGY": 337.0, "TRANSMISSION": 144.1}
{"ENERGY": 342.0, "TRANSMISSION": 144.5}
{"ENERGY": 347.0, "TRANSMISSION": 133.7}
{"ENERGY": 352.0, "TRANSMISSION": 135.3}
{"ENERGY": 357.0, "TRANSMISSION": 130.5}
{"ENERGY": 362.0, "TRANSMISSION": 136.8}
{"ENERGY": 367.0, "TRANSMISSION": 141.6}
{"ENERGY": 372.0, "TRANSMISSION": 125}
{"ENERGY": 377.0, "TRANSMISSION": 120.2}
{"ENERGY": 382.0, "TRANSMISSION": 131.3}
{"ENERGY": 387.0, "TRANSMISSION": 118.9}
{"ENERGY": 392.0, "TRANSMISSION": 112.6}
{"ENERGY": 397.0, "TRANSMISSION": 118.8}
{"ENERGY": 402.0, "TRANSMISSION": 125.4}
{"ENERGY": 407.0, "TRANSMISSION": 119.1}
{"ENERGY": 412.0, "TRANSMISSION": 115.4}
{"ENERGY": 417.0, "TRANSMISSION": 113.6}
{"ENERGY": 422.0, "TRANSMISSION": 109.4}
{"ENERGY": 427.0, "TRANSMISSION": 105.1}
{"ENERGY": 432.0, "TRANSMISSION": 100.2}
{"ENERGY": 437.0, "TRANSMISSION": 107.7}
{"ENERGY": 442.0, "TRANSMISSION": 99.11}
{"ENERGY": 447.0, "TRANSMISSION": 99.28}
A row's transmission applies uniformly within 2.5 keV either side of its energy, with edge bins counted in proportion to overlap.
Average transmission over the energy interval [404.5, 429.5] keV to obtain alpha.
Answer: 113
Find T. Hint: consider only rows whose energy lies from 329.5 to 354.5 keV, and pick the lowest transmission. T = 133.7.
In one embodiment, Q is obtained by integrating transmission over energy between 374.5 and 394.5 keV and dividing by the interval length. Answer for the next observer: 121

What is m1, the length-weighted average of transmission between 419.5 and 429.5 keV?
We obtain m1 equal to 107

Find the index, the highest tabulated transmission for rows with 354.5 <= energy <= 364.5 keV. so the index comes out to 136.8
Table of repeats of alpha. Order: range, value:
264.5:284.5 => 148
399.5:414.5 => 120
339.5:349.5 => 139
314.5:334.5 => 138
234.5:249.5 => 145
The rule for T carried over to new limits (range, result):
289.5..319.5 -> 139.2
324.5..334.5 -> 133.5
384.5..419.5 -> 112.6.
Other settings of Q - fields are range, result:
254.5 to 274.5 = 154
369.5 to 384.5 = 126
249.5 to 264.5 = 156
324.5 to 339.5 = 139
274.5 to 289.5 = 148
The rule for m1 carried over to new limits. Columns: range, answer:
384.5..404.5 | 119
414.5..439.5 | 107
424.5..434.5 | 103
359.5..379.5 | 131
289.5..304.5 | 149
